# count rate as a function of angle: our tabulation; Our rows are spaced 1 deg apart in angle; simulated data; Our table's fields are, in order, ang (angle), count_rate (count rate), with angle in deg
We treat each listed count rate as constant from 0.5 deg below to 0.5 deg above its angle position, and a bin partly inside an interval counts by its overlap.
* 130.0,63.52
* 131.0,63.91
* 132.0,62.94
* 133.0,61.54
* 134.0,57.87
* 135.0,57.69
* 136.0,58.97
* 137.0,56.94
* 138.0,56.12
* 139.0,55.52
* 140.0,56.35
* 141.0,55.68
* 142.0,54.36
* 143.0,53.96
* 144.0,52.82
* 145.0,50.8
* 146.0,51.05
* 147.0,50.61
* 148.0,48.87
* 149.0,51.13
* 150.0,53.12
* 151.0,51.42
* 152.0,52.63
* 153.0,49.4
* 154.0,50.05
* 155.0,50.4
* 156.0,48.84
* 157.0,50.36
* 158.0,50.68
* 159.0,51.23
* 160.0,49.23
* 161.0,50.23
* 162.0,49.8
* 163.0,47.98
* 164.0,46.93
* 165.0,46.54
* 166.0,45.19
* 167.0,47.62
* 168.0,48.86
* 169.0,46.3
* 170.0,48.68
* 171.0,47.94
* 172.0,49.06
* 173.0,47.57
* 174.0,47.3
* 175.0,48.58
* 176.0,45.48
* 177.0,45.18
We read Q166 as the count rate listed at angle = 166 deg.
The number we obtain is 45.19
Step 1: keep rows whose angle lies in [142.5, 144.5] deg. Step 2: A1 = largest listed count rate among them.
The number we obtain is 53.96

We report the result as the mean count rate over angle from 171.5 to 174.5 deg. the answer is 48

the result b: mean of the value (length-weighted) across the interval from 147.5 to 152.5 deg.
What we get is 51.4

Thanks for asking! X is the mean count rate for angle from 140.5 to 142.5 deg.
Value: 55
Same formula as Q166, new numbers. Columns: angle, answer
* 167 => 47.62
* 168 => 48.86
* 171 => 47.94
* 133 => 61.54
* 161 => 50.23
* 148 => 48.87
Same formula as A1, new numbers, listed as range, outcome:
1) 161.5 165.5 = 49.8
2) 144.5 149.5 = 51.13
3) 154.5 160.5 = 51.23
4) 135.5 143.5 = 58.97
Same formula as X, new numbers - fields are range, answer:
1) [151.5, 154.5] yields 50.7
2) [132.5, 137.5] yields 58.6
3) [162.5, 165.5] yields 47.1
